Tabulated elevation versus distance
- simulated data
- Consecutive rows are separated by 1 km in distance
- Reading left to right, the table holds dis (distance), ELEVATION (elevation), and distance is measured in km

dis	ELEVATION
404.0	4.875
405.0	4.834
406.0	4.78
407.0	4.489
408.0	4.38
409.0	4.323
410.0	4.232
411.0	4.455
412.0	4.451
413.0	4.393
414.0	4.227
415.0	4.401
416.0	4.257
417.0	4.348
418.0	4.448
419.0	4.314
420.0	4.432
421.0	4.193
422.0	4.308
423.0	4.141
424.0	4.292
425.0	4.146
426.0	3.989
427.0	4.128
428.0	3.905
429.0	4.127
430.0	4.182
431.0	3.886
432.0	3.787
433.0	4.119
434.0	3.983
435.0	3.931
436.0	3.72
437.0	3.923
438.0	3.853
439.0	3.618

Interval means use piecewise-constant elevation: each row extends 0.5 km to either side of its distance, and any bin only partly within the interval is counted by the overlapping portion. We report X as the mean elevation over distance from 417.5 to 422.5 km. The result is 4.34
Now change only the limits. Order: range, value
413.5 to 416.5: 4.29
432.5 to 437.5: 3.94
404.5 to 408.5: 4.62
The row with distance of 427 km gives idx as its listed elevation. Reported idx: 4.128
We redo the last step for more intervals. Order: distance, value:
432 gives 3.787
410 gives 4.232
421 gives 4.193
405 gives 4.834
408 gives 4.38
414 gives 4.227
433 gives 4.119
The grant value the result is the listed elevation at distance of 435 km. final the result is 3.931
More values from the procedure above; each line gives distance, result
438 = 3.853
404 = 4.875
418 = 4.448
